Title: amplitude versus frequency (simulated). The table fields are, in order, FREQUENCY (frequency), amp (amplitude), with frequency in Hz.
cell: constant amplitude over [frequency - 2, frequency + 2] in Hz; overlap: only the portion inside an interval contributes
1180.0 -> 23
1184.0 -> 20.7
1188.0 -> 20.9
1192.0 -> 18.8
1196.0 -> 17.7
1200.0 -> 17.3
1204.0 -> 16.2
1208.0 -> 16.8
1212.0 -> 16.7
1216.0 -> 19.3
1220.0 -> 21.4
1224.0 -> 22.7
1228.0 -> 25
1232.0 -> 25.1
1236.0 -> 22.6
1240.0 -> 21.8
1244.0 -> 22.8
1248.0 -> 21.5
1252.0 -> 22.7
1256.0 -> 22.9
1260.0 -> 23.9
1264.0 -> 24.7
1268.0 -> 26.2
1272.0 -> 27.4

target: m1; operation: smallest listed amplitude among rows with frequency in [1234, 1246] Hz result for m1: 21.8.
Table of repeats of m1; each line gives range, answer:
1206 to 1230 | 16.7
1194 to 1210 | 16.2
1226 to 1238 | 22.6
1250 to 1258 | 22.7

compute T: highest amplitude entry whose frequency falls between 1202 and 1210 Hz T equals 16.8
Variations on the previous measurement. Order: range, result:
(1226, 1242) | 25.1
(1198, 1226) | 22.7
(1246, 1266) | 24.7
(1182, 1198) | 20.9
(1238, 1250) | 22.8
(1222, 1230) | 25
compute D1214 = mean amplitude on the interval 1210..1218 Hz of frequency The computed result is 18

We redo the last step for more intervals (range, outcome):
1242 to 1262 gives 22.8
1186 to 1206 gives 18.2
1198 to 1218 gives 17.3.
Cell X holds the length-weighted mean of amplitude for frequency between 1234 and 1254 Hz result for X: 22.3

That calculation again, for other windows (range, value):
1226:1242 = 23.6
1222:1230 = 23.9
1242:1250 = 22.1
